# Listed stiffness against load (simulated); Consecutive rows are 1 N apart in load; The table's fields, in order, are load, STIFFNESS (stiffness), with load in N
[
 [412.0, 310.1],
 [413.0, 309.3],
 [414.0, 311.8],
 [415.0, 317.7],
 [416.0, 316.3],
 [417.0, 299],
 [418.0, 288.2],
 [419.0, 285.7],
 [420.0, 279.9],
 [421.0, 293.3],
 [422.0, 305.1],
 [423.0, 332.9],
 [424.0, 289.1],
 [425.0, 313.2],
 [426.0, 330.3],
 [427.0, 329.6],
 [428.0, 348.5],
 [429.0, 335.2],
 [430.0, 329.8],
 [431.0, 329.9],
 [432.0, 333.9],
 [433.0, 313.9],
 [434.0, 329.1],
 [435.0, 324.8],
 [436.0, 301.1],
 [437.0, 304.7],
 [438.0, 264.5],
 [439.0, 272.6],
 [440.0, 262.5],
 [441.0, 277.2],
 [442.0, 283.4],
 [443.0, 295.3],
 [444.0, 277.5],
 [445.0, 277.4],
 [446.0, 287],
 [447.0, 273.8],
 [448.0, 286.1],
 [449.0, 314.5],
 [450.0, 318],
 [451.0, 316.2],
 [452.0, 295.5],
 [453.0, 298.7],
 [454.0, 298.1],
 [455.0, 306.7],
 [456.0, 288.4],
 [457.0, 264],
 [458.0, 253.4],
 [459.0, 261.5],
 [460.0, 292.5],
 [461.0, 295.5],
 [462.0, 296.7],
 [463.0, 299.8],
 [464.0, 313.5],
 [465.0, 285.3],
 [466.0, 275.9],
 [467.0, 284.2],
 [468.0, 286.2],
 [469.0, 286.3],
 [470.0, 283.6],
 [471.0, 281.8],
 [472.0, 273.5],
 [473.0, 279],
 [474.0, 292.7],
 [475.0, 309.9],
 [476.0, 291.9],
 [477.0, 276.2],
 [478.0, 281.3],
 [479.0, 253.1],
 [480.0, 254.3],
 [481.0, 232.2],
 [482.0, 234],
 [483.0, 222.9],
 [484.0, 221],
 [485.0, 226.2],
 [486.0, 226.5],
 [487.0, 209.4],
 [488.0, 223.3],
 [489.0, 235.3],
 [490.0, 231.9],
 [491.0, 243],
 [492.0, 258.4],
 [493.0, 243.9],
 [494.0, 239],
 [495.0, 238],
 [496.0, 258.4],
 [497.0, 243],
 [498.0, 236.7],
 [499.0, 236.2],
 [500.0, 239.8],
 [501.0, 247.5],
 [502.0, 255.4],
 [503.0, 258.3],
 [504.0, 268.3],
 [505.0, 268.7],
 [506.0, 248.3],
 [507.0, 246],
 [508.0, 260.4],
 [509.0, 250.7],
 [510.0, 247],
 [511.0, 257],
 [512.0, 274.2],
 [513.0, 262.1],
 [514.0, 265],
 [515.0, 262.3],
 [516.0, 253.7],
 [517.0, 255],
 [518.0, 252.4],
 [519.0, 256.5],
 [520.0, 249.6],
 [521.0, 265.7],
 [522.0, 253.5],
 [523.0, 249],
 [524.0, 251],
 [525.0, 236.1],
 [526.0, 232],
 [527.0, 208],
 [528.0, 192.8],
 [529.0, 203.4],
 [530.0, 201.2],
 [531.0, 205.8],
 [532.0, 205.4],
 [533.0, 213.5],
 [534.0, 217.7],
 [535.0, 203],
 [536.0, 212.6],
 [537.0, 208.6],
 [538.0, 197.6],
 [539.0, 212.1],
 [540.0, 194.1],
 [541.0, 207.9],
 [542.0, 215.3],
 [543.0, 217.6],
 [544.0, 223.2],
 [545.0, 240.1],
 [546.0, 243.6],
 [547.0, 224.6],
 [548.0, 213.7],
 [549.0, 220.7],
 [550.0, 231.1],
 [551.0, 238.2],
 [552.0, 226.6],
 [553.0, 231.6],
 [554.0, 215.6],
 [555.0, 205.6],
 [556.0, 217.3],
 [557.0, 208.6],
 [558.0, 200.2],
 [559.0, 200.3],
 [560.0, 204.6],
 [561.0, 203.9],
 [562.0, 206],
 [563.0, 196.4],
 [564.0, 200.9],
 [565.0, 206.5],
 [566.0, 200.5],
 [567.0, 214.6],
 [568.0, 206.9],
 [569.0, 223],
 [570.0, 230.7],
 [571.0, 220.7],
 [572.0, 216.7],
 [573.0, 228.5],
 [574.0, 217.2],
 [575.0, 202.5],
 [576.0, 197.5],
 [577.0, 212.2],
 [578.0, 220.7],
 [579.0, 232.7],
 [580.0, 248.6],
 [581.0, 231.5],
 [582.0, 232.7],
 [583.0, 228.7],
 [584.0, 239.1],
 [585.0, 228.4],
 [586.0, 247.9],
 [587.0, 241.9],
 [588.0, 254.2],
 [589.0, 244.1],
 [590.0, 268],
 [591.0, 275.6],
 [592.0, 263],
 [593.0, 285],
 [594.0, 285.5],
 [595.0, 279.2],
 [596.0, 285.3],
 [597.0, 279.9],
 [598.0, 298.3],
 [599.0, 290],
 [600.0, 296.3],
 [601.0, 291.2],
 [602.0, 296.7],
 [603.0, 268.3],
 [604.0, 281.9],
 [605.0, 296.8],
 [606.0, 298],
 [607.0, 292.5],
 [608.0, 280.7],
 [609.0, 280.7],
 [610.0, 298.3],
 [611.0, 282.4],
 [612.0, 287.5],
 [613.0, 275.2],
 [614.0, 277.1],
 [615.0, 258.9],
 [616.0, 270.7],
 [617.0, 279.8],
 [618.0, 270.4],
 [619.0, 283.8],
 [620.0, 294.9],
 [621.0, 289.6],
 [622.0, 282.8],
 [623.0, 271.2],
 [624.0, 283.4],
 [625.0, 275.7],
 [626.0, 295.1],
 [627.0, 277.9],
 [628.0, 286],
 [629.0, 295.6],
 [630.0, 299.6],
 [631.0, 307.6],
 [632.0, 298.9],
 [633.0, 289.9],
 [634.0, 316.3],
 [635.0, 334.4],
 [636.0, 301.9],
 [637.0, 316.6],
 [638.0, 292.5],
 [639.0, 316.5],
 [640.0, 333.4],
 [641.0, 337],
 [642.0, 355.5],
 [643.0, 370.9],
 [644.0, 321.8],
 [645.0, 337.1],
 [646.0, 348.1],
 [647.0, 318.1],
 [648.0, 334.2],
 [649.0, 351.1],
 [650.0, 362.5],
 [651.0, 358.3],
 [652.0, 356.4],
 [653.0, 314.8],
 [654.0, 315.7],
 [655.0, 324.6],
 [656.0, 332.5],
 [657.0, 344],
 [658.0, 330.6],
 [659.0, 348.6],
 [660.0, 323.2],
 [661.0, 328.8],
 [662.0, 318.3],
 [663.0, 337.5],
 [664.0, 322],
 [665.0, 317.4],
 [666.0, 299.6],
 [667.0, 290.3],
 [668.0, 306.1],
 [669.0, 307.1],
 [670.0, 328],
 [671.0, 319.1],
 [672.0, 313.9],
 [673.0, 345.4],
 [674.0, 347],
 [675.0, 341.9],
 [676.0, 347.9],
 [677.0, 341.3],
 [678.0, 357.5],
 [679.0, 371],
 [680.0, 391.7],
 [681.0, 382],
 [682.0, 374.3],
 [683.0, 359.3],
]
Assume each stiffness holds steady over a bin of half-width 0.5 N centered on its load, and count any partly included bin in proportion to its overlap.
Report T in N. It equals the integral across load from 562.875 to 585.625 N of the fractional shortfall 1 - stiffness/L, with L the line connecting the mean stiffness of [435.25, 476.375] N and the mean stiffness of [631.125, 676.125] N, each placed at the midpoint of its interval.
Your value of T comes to 6.7 N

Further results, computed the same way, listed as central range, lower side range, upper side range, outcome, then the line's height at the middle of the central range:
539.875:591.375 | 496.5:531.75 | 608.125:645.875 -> 9.0 N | 270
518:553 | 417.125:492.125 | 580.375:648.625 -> 7.7 N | 287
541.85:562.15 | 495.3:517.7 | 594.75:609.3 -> 3.9 N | 270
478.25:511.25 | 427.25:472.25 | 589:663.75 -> 6.0 N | 298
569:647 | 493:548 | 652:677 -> 3.8 N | 291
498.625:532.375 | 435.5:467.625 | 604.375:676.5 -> 5.8 N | 296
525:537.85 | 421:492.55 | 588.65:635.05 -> 3.4 N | 285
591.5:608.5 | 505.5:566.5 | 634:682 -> -0.2 N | 283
